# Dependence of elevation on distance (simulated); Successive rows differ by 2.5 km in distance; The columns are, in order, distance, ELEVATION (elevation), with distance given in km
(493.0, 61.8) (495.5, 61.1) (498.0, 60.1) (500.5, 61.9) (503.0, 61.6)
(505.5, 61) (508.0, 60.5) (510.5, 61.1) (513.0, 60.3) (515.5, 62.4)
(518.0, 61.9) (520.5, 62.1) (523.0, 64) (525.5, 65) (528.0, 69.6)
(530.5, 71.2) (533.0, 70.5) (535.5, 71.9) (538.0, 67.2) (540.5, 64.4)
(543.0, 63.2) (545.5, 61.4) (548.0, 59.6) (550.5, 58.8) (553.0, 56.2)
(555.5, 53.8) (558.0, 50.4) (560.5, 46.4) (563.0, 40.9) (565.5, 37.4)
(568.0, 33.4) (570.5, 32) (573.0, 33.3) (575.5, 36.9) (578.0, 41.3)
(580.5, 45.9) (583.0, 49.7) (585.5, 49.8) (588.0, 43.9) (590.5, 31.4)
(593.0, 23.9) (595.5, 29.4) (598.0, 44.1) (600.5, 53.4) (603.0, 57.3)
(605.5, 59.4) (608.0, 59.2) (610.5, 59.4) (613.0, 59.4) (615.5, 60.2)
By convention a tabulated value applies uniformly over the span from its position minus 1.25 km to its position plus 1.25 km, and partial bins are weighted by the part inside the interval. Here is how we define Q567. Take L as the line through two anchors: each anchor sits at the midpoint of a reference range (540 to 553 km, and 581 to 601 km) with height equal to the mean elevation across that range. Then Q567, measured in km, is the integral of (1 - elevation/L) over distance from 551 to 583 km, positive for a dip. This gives 5.3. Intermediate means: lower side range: 60.8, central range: 43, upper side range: 40.4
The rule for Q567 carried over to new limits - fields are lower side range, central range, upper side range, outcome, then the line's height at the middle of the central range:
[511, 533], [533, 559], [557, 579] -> -4.99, 51.3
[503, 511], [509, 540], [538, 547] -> -1.64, 62.2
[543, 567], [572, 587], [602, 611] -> 3.35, 55.3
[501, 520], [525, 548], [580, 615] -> -3.81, 57.3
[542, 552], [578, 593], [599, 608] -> 4.08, 57.9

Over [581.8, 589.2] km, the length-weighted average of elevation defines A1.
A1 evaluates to 47.8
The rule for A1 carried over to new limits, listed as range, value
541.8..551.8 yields 60.7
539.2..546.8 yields 63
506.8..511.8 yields 60.8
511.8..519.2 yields 61.5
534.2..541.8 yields 67.8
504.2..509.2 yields 60.8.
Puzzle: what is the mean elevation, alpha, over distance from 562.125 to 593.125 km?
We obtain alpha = 38.9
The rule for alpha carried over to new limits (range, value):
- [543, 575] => 47.4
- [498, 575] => 57.3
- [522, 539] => 68.6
